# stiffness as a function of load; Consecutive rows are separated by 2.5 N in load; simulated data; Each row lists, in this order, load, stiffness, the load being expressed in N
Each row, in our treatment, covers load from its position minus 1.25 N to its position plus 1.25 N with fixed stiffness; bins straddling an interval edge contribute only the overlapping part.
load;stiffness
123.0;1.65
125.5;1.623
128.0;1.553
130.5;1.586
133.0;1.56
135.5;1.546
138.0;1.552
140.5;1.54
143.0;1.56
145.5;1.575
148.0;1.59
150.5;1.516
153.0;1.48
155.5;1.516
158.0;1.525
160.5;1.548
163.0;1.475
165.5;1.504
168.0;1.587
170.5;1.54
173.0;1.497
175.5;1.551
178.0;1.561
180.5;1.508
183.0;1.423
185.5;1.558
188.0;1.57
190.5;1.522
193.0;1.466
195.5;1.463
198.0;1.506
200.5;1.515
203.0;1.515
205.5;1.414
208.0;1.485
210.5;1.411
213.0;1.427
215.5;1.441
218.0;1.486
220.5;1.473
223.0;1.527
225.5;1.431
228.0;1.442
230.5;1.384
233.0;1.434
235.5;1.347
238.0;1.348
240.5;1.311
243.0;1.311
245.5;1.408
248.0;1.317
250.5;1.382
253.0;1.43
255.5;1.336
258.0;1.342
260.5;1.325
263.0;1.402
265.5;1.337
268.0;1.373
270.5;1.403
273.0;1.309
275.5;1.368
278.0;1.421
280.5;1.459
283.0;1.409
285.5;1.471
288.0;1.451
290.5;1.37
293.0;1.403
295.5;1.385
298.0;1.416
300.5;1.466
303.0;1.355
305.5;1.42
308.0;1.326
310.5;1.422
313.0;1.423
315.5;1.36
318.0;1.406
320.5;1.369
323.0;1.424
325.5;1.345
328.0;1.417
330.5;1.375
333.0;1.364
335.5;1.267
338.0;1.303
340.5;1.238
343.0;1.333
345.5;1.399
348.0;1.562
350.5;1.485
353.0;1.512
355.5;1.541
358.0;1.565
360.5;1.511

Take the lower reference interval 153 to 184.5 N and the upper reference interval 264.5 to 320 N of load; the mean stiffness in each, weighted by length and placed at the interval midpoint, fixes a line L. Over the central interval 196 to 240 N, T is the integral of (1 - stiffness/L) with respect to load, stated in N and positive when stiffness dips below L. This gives 0.8 N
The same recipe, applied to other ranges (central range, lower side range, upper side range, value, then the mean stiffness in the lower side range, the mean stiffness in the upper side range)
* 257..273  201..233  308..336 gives 0.7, 1.45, 1.38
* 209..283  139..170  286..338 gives 2.9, 1.53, 1.39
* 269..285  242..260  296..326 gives -0.3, 1.36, 1.4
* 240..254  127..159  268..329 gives 0.8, 1.55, 1.4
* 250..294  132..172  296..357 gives 1.6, 1.54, 1.4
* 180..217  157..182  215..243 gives -0.2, 1.53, 1.41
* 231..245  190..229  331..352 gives 0.9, 1.47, 1.37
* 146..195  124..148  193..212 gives -0.2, 1.57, 1.47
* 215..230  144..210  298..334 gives 0.1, 1.51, 1.39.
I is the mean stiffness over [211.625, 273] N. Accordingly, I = 1.39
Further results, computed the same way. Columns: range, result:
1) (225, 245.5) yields 1.38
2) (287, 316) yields 1.4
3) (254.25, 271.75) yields 1.36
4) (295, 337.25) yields 1.38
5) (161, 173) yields 1.52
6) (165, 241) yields 1.47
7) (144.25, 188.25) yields 1.53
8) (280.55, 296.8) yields 1.42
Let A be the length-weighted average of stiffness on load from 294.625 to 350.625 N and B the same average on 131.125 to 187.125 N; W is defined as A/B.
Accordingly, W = 0.9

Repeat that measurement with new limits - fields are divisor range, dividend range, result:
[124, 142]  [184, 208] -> 0.96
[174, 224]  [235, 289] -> 0.92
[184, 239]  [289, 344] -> 0.94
